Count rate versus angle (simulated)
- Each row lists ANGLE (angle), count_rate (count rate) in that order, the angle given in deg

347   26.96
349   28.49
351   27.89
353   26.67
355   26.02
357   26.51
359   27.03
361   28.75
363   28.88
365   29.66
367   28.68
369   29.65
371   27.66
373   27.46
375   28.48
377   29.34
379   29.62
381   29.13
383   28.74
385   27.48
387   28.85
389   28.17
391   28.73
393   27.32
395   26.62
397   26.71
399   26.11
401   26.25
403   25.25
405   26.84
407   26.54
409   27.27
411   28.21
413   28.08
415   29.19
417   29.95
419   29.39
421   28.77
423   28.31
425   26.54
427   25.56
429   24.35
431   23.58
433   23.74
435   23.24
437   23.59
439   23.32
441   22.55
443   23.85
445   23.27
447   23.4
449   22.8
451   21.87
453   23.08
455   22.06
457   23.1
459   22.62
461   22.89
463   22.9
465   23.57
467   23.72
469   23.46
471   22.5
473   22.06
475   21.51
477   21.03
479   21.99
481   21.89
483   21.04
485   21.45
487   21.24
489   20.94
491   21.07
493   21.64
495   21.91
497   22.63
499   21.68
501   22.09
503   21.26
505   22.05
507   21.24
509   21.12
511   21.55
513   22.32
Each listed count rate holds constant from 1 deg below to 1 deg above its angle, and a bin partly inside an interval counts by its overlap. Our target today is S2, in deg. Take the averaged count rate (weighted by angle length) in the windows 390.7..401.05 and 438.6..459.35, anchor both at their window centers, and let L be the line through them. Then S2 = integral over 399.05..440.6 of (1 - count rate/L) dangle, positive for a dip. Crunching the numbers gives -2.0 deg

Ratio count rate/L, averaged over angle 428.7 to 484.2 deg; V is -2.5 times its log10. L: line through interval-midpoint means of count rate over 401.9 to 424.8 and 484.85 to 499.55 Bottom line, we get 0.07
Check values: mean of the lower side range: 27.9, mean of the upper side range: 21.6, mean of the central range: 22.8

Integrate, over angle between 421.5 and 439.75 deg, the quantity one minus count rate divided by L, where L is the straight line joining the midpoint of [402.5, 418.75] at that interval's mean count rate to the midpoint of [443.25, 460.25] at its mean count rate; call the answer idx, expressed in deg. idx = 0.4 deg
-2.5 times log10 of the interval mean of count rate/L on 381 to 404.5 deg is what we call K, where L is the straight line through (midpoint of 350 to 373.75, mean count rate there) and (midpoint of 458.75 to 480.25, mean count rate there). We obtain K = -0.040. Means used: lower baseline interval 27.9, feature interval 27.4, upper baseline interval 22.6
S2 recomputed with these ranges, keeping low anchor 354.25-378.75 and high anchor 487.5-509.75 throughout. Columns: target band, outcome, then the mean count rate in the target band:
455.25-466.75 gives 0.2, 23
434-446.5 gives 0.6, 23.3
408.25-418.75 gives -1.1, 28.6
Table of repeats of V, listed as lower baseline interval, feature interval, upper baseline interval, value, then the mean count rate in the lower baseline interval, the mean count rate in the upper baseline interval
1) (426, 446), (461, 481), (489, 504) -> 0.00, 23.7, 21.7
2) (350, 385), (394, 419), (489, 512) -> -0.04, 28.2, 21.6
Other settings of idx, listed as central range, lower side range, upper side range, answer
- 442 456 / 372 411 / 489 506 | 0.9 deg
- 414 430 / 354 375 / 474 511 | -1.7 deg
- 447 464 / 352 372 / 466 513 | 0.5 deg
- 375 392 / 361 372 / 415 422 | 0.2 deg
